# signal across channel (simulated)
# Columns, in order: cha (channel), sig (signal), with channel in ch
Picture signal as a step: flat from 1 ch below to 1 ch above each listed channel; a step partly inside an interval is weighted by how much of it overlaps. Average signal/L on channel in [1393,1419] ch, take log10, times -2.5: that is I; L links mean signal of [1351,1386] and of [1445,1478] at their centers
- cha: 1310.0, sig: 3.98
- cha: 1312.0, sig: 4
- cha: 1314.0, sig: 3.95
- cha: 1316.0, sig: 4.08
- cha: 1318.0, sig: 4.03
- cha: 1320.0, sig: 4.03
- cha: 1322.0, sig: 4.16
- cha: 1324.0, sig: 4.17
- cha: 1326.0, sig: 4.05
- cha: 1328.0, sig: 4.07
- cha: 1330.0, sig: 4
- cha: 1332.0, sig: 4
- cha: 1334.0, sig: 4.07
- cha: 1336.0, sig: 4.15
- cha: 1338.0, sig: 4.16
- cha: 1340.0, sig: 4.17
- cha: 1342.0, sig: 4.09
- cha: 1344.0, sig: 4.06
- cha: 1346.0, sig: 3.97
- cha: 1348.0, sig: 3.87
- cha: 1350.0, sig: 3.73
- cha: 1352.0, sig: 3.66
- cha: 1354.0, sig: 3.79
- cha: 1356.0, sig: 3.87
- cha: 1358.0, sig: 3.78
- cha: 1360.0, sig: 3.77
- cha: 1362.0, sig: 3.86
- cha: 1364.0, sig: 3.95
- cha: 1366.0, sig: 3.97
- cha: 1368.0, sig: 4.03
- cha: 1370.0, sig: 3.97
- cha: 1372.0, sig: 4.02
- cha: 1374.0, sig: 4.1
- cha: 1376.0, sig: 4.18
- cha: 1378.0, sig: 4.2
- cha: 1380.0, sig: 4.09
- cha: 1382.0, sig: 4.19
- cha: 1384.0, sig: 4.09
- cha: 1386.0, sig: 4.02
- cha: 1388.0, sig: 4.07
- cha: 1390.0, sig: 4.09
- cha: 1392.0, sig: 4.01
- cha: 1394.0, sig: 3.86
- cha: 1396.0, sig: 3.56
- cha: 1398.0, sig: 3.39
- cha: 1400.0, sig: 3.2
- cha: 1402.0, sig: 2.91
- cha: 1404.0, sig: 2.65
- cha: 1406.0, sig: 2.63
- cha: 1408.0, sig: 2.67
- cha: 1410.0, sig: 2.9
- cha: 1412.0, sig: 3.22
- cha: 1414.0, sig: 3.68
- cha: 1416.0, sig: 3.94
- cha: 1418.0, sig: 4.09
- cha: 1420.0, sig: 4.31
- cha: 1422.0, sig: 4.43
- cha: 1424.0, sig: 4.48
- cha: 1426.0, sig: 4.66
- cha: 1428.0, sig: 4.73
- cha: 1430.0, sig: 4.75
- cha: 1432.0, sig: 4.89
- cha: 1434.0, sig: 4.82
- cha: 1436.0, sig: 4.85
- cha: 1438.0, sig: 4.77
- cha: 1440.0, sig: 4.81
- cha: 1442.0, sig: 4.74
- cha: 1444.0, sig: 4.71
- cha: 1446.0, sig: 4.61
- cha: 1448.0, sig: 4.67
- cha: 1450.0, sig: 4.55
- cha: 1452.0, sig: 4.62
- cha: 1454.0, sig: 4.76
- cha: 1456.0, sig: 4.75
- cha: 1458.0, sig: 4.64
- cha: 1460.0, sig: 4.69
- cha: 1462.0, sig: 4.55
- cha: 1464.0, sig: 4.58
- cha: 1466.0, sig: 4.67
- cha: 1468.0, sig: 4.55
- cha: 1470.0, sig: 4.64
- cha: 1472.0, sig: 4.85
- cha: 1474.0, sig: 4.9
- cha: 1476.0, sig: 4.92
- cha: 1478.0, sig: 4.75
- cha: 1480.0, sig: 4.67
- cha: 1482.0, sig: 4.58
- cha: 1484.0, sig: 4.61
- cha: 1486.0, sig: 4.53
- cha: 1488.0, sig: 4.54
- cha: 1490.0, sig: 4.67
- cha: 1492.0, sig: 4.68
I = 0.28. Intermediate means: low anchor 3.97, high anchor 4.69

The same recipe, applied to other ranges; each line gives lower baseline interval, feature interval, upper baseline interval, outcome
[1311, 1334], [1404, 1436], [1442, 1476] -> 0.13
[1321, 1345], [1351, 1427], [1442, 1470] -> 0.15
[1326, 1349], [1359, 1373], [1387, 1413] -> -0.06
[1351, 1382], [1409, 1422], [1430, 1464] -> 0.18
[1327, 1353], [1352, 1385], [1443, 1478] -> 0.05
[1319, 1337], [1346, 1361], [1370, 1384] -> 0.08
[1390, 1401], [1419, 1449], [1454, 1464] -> -0.10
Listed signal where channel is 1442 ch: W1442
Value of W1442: 4.74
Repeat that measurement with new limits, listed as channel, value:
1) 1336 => 4.15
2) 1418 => 4.09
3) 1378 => 4.2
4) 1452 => 4.62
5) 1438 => 4.77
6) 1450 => 4.55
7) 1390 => 4.09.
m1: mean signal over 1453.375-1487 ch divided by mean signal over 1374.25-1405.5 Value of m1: 1.25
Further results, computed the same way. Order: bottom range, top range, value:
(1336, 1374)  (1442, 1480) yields 1.19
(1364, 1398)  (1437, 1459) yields 1.17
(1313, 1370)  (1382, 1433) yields 0.96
